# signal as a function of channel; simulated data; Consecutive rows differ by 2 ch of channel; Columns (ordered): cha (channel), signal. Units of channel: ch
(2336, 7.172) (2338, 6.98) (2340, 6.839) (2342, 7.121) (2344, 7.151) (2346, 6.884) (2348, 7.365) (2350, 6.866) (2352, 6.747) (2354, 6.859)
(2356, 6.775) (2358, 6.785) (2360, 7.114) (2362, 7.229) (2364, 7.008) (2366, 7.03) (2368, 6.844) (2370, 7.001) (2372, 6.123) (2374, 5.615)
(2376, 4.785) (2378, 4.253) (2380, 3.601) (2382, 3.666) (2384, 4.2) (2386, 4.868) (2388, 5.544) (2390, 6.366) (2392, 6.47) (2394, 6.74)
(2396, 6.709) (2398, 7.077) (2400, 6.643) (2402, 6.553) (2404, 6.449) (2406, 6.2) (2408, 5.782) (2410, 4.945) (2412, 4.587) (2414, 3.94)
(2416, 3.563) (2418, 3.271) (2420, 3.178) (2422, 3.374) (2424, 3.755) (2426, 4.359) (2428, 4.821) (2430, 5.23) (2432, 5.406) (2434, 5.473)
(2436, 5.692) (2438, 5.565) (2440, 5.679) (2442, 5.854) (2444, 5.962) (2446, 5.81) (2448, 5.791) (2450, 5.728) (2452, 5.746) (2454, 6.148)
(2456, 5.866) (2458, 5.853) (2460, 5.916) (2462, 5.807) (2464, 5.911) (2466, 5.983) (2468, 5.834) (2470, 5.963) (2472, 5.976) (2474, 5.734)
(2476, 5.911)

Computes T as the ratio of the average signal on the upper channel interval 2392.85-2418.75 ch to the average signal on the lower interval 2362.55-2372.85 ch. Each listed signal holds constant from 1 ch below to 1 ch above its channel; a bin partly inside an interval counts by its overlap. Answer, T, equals 0.8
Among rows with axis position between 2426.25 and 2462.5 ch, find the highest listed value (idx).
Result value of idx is 6.148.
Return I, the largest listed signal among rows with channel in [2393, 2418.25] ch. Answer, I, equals 7.077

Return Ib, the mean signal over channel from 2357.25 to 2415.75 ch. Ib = 5.83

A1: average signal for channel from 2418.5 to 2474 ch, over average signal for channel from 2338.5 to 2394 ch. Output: 0.87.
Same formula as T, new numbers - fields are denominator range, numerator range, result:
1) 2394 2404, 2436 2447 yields 0.86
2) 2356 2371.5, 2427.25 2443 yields 0.79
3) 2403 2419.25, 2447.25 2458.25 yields 1.22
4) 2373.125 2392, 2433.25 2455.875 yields 1.19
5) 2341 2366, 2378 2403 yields 0.81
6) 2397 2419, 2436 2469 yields 1.09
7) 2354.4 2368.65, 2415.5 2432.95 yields 0.59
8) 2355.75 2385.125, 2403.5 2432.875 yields 0.78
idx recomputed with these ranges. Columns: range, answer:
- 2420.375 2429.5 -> 4.821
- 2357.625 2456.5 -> 7.229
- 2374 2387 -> 5.615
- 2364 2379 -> 7.03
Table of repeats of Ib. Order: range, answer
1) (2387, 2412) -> 6.22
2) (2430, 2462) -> 5.75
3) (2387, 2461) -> 5.46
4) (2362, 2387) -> 5.49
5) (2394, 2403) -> 6.74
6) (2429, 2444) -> 5.58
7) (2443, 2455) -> 5.86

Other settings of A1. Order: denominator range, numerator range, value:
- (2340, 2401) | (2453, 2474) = 0.95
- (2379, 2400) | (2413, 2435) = 0.76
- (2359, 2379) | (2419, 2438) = 0.74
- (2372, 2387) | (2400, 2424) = 1.05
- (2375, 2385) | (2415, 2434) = 1.02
